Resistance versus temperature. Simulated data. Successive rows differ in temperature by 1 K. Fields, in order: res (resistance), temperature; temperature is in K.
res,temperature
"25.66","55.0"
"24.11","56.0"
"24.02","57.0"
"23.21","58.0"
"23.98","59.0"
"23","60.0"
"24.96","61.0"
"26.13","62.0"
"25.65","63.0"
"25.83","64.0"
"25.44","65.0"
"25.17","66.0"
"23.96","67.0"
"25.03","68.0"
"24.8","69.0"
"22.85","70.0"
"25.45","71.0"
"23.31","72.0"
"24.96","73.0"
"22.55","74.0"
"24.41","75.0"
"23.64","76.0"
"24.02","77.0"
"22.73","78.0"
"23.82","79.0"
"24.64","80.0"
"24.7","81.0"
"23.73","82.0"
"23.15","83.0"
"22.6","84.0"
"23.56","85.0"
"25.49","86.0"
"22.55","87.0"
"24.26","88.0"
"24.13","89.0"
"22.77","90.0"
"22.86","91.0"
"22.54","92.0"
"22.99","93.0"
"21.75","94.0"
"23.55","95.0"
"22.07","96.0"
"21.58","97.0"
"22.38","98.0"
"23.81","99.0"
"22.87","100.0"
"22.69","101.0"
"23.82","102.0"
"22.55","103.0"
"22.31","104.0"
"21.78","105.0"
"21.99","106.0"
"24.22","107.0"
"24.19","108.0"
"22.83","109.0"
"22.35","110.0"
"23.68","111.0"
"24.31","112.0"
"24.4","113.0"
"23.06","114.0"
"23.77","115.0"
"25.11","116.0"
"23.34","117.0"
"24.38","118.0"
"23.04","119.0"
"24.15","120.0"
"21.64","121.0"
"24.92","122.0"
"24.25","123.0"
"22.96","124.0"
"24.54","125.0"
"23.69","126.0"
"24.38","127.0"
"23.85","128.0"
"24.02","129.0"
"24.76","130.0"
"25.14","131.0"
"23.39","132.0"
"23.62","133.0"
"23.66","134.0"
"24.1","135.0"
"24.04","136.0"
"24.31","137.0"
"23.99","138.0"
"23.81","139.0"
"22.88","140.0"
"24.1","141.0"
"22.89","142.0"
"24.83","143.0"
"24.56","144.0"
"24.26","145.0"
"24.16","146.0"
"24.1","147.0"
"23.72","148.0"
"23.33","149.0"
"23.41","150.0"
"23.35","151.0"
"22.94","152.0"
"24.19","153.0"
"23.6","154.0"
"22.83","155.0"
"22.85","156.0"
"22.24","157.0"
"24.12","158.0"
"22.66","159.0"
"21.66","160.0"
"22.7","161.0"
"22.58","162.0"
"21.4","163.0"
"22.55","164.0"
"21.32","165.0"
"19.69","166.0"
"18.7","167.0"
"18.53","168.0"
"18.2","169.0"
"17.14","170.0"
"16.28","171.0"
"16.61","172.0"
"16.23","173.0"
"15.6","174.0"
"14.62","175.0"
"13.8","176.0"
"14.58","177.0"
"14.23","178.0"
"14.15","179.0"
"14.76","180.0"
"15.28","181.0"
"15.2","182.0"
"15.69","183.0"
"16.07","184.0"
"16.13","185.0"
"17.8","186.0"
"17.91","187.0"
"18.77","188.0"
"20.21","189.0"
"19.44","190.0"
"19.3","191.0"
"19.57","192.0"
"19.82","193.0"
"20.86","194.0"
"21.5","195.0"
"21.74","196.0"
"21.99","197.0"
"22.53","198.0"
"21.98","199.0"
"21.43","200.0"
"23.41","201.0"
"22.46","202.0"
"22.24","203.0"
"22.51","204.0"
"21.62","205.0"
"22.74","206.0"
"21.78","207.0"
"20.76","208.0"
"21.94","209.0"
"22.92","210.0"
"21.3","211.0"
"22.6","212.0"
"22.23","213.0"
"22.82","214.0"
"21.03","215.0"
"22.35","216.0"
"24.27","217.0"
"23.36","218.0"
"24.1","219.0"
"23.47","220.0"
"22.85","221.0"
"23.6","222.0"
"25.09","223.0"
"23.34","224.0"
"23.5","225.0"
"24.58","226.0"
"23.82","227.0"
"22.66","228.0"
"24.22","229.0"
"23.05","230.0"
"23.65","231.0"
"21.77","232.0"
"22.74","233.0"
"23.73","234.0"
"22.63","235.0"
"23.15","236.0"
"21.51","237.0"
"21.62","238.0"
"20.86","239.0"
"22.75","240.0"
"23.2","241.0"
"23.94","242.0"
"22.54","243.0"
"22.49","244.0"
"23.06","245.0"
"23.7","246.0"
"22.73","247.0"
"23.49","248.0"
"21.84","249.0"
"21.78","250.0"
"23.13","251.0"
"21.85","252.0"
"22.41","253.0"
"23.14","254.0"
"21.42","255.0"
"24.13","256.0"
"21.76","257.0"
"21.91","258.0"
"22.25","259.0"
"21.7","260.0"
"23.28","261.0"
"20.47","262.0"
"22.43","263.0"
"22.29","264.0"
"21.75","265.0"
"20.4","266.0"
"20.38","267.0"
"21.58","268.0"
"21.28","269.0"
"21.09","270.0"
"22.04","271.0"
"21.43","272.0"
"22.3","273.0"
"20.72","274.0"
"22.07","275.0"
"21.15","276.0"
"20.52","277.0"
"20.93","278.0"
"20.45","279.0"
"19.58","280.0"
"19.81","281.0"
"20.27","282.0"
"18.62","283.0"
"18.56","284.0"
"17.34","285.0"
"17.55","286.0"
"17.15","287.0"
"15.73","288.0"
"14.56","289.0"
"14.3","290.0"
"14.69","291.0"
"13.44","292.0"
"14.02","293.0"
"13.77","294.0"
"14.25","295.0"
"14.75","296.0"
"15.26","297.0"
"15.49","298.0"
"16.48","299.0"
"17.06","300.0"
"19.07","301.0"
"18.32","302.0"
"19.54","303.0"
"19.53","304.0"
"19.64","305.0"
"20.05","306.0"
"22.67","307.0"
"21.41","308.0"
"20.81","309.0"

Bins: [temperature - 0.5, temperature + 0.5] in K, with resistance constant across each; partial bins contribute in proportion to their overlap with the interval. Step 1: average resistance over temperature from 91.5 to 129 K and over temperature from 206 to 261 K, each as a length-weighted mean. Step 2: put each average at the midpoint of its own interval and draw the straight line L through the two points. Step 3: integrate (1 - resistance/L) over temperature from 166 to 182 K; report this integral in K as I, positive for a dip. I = 4.87 K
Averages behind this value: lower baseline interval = 23.3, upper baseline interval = 22.8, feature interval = 16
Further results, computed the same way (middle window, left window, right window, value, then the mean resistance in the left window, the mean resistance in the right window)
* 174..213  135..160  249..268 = 6.07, 23.6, 22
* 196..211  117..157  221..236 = 0.89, 23.8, 23.4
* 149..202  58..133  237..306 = 5.99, 23.7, 20.1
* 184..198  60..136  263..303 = 1.00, 23.7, 18.5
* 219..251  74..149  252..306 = -4.02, 23.6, 19.4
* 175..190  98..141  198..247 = 4.54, 23.6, 22.8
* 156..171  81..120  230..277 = 1.28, 23.3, 22.2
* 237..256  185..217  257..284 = -1.25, 21.2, 21.1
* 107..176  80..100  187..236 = 0.75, 23.2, 22.3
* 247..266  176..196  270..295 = -4.34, 17.5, 18.3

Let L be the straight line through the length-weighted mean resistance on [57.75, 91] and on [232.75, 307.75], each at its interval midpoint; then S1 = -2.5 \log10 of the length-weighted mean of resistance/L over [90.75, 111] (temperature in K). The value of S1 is 0.04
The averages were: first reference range 24.1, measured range 22.8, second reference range 20.3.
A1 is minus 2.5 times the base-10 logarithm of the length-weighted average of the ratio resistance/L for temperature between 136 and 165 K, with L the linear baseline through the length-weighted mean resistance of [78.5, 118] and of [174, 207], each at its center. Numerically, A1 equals -0.12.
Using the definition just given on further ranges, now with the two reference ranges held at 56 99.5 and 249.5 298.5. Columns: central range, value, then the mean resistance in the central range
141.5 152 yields -0.07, 23.8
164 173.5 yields 0.19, 18.3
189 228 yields -0.06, 22.3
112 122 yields -0.04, 23.8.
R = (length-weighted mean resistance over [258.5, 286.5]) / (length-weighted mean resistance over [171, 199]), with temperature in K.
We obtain 1.2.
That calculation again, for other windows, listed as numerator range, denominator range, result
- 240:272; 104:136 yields 0.94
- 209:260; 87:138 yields 0.97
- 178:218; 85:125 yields 0.87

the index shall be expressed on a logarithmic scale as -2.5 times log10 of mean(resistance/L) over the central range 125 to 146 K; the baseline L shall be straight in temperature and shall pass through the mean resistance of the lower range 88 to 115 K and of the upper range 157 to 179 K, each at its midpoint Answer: -0.16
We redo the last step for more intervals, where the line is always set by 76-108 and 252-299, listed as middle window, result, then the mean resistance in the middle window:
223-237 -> -0.146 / 23.3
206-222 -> -0.094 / 22.6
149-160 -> -0.060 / 23.2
